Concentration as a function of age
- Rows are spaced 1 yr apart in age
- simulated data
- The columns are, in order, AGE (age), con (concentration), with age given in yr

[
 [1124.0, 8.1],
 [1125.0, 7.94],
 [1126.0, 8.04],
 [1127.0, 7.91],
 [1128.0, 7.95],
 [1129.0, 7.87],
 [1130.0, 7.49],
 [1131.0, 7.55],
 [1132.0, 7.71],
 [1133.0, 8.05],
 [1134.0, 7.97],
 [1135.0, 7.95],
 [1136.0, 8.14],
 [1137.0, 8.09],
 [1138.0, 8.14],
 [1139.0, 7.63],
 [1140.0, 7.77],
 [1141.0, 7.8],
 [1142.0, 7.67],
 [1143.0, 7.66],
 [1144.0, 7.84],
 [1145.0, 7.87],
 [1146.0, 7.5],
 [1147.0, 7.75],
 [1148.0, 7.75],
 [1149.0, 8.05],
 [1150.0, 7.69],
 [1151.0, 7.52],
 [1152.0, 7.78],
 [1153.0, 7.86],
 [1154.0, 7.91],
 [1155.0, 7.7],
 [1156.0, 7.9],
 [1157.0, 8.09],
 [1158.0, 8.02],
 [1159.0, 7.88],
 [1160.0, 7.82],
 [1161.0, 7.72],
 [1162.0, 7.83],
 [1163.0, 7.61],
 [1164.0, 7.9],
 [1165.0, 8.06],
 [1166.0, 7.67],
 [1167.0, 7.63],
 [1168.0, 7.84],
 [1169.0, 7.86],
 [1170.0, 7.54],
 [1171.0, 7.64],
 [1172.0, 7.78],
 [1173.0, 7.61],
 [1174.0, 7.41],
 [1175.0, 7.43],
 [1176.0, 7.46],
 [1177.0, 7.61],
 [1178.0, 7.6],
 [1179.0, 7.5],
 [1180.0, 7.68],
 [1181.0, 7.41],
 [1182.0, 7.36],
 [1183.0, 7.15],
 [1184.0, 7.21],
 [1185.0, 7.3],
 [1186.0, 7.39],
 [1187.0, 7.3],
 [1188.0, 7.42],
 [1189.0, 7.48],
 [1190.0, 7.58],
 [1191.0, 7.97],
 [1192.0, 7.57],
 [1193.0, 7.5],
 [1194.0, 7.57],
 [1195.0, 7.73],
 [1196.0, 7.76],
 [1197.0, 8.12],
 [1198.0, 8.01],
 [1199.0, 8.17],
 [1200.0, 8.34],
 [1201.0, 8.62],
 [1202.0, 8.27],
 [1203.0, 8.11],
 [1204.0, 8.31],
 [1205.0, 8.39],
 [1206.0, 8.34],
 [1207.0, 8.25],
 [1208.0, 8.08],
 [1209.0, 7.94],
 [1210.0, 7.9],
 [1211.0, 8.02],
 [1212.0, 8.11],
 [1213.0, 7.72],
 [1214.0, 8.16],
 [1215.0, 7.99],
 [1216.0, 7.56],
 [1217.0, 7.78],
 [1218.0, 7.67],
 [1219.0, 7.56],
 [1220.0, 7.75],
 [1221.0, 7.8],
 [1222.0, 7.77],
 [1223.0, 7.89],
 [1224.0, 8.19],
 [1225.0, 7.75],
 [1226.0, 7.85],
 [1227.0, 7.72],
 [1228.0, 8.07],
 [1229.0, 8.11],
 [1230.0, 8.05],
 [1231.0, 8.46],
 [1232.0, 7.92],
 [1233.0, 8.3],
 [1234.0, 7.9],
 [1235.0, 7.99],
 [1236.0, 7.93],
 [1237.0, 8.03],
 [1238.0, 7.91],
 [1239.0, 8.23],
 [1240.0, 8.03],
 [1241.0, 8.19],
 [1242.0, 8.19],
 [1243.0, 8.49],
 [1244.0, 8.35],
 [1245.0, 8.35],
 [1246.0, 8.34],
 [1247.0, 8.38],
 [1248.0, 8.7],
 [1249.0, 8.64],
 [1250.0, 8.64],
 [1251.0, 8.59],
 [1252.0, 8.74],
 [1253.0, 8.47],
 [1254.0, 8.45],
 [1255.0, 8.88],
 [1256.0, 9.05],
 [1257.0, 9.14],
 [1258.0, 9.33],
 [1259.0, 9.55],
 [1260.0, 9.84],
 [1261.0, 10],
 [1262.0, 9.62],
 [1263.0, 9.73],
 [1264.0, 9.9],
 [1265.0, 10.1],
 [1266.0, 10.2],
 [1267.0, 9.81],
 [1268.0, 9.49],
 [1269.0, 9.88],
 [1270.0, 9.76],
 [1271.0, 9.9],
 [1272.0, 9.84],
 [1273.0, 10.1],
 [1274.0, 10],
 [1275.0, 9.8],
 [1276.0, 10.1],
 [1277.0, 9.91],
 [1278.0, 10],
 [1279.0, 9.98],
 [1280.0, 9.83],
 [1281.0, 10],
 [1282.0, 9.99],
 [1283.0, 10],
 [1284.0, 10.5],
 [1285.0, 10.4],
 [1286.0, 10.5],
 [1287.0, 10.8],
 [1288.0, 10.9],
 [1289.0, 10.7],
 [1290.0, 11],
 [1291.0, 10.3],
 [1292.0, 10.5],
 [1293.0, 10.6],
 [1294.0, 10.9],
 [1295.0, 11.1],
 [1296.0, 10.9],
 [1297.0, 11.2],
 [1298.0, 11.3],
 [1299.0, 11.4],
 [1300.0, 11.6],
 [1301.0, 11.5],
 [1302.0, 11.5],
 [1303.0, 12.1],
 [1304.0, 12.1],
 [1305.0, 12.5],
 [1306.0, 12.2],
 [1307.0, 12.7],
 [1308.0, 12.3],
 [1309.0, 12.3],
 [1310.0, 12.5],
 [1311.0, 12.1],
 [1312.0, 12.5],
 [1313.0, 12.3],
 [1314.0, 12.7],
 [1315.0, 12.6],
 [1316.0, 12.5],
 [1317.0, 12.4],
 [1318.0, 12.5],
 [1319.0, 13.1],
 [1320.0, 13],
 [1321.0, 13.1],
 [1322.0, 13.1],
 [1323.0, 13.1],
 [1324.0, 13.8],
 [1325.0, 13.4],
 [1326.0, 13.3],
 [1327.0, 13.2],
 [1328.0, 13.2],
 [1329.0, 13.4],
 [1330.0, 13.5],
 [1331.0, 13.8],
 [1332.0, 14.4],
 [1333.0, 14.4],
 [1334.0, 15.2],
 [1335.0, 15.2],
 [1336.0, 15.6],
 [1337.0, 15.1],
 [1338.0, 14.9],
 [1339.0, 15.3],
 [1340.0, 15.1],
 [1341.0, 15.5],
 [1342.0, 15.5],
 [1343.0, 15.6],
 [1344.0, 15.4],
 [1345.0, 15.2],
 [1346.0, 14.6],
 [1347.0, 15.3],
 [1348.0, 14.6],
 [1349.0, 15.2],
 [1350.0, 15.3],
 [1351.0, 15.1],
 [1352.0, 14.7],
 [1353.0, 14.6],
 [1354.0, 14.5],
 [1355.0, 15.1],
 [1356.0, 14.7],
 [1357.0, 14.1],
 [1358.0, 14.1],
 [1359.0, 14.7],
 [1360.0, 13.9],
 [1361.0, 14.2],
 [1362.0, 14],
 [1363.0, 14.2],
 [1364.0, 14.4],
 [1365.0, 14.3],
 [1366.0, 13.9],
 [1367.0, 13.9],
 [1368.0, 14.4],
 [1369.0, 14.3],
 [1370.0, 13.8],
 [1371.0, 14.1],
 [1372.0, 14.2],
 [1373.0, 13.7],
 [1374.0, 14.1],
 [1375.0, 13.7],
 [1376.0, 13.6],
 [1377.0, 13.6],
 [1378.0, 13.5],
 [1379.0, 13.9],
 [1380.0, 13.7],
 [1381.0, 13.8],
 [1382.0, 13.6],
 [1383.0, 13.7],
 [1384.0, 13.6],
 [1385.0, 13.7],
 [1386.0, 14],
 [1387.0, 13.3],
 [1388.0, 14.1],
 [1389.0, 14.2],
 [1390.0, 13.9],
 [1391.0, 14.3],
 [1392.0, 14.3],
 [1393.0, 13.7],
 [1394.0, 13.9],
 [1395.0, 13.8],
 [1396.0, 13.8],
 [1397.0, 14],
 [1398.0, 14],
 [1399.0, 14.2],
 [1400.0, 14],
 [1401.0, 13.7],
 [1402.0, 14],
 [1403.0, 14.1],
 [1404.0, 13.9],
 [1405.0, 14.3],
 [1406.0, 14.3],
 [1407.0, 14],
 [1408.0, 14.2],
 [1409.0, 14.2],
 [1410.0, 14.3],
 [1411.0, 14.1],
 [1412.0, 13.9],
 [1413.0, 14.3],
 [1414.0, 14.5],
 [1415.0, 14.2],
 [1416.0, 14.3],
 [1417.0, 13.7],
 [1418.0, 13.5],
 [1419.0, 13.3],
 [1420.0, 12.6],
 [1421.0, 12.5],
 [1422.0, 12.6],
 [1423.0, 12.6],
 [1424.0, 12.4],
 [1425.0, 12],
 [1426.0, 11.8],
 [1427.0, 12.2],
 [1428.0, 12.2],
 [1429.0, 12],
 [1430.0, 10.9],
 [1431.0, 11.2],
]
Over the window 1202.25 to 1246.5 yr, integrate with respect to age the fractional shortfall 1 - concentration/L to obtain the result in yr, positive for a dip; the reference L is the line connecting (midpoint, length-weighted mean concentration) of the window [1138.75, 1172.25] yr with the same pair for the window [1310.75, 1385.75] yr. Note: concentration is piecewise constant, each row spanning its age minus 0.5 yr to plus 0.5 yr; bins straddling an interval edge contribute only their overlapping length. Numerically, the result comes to 8.7 yr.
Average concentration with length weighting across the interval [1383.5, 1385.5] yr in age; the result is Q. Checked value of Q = 13.6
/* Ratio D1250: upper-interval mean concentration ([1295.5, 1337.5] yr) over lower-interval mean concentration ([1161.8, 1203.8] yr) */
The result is 1.67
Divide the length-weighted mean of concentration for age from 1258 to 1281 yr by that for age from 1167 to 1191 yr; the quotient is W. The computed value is 1.3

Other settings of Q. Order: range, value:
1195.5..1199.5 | 8.02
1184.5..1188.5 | 7.35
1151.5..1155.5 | 7.81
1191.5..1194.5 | 7.55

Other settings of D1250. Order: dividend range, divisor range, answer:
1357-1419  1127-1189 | 1.81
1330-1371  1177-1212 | 1.88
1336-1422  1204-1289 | 1.61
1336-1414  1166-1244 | 1.82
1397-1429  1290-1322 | 1.13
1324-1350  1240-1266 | 1.63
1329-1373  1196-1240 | 1.82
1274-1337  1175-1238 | 1.53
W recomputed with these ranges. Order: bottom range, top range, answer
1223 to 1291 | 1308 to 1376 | 1.53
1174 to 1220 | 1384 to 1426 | 1.77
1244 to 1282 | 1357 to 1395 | 1.48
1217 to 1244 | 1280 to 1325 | 1.46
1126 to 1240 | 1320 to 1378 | 1.83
